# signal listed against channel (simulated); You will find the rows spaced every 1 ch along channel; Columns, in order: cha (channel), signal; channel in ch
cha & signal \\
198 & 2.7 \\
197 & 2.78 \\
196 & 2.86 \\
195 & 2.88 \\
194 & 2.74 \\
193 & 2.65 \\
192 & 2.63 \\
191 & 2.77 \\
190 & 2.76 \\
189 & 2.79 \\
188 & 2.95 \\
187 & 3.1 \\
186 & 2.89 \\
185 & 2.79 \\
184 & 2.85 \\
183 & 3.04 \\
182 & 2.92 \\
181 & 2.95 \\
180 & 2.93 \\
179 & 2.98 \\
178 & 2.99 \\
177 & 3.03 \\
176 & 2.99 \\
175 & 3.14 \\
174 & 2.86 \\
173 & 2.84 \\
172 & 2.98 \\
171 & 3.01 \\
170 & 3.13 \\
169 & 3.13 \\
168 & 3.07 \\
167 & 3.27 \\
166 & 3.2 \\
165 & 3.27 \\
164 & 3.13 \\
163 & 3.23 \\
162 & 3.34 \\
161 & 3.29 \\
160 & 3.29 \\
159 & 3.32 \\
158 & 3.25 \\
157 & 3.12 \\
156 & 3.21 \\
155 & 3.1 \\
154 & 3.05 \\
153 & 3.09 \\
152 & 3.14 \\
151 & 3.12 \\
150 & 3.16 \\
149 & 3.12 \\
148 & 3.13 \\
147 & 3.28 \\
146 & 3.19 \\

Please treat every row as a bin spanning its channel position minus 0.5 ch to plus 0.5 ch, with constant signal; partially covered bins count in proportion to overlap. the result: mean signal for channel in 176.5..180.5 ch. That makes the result 2.98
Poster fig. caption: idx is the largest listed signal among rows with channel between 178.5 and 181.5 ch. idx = 2.98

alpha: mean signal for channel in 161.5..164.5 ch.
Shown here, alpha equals 3.23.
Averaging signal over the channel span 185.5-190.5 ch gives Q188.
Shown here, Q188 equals 2.9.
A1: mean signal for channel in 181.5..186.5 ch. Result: 2.9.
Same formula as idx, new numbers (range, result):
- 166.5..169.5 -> 3.27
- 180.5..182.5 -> 2.95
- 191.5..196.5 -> 2.88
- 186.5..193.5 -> 3.1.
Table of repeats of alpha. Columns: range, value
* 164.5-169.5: 3.19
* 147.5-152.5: 3.13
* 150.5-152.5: 3.13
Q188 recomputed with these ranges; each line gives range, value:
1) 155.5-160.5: 3.24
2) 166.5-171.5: 3.12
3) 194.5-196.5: 2.87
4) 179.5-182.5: 2.93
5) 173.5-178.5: 3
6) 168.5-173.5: 3.02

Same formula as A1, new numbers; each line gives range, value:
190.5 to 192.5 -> 2.7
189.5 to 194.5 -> 2.71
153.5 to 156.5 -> 3.12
